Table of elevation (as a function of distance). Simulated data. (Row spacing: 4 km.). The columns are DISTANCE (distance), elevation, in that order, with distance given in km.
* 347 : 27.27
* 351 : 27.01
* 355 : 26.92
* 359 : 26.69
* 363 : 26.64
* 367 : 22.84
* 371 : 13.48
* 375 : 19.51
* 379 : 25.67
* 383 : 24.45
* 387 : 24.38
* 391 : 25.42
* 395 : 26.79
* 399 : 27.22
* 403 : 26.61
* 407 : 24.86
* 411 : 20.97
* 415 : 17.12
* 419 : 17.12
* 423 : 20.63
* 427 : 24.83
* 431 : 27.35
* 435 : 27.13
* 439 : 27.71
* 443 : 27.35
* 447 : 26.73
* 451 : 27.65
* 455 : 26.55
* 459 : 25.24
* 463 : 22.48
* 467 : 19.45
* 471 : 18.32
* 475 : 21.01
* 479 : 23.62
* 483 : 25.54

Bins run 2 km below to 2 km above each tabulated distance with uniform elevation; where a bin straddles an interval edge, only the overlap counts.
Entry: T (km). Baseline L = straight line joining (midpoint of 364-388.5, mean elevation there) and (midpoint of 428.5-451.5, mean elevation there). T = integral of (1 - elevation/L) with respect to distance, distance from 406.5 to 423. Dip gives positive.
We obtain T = 3.57 km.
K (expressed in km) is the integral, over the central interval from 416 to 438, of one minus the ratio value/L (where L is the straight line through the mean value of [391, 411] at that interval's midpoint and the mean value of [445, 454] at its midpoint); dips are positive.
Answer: 2.6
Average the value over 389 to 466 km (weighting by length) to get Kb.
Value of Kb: 24.7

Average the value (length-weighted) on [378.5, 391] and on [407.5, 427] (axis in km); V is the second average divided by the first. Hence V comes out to 0.81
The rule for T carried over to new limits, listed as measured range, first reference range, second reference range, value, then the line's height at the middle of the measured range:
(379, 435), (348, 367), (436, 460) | 5.95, 26.7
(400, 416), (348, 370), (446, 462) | 1.78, 25.9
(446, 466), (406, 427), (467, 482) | -4.34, 20.9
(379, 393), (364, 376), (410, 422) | -4.41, 18.9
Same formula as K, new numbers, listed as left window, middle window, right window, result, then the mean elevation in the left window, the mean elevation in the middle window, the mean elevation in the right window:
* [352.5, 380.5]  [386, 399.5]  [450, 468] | -1.41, 23.1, 25.9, 24.4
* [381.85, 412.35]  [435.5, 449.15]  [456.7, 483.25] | -2.34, 25.2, 27.3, 22.1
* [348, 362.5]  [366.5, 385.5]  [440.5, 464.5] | 3.96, 26.9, 21.1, 26.1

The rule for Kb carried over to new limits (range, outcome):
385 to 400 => 25.9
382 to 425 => 23.2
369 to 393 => 22.2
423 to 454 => 26.5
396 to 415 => 24.2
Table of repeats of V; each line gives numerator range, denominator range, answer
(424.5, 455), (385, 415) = 1.09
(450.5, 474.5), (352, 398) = 0.95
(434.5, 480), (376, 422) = 1.04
